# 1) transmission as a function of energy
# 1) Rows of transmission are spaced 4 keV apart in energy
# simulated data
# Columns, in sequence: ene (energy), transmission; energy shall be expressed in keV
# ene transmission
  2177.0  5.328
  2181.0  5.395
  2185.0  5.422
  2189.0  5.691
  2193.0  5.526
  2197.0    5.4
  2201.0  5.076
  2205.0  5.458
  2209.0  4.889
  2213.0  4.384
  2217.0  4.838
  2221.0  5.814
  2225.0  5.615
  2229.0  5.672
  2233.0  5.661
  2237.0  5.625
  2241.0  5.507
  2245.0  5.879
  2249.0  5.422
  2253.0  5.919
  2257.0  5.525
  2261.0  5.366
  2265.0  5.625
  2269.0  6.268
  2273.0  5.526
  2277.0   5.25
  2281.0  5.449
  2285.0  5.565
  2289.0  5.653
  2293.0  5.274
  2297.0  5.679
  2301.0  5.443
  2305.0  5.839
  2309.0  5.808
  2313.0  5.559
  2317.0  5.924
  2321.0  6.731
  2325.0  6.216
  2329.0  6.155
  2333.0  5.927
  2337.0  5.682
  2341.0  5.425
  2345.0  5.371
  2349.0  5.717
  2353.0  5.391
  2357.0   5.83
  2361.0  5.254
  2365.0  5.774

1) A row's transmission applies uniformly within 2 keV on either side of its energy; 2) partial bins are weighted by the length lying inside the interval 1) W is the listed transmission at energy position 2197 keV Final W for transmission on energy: 5.4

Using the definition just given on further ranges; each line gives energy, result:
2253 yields 5.919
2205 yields 5.458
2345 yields 5.371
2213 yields 4.384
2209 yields 4.889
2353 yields 5.391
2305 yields 5.839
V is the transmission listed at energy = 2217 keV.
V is 4.838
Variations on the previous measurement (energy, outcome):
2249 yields 5.422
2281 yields 5.449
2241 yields 5.507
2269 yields 6.268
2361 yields 5.254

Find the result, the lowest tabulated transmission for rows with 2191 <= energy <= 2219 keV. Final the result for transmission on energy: 4.384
